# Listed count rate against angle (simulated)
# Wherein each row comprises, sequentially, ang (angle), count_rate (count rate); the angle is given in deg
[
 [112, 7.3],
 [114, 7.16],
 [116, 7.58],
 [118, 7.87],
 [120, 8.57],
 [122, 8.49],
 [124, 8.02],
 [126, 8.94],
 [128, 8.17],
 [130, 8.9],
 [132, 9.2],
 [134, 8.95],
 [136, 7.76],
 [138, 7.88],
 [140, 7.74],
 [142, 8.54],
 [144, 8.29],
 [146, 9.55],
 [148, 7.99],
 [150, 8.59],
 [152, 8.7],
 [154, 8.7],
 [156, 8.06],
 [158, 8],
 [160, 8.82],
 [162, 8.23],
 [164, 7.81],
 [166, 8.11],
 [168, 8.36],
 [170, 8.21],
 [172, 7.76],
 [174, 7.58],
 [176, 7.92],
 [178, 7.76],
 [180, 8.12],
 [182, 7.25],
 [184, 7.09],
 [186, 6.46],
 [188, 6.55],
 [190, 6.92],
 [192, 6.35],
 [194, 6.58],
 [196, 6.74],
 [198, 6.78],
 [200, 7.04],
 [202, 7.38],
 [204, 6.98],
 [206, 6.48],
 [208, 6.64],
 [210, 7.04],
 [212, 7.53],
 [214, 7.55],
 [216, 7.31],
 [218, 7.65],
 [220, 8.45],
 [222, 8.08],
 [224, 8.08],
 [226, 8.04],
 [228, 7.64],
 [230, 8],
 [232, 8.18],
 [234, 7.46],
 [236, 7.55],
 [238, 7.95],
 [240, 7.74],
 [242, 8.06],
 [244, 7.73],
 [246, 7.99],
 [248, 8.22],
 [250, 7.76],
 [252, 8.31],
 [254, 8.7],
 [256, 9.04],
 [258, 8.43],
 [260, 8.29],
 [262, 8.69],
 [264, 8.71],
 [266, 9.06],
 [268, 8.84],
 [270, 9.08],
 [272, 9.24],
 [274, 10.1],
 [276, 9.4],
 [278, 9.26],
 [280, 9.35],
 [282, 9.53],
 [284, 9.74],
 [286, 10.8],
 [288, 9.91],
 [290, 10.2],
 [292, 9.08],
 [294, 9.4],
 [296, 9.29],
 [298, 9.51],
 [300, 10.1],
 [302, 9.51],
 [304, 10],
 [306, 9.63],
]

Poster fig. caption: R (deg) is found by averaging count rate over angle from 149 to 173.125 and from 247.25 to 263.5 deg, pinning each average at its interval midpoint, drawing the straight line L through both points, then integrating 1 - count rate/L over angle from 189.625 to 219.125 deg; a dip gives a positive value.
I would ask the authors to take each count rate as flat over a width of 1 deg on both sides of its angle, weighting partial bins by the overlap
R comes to 4.76 deg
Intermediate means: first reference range 8.28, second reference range 8.44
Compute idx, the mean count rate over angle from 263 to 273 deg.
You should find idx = 8.99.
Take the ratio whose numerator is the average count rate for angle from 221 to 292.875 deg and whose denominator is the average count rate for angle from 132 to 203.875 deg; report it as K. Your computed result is 1.11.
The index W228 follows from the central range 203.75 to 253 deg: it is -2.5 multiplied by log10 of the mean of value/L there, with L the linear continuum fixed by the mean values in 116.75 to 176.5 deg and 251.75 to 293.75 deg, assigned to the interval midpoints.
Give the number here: 0.159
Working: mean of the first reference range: 8.32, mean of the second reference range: 9.25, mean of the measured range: 7.71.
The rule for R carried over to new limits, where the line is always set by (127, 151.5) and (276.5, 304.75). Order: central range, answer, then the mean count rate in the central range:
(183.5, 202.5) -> 4.56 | 6.77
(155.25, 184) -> 2.45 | 7.97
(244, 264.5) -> 2.22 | 8.37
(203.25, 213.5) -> 2.34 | 6.96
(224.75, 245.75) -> 3.17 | 7.84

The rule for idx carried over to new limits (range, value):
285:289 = 10.4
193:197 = 6.66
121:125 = 8.25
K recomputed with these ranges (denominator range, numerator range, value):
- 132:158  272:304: 1.15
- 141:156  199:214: 0.82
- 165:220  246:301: 1.26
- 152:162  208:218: 0.87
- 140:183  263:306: 1.16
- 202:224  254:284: 1.23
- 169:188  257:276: 1.19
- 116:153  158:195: 0.90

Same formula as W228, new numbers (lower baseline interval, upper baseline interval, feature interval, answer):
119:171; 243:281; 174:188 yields 0.155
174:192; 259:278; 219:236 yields 0.028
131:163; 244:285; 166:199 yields 0.173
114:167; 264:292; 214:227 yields 0.145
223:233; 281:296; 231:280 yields 0.038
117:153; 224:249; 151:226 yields 0.084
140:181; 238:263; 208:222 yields 0.094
